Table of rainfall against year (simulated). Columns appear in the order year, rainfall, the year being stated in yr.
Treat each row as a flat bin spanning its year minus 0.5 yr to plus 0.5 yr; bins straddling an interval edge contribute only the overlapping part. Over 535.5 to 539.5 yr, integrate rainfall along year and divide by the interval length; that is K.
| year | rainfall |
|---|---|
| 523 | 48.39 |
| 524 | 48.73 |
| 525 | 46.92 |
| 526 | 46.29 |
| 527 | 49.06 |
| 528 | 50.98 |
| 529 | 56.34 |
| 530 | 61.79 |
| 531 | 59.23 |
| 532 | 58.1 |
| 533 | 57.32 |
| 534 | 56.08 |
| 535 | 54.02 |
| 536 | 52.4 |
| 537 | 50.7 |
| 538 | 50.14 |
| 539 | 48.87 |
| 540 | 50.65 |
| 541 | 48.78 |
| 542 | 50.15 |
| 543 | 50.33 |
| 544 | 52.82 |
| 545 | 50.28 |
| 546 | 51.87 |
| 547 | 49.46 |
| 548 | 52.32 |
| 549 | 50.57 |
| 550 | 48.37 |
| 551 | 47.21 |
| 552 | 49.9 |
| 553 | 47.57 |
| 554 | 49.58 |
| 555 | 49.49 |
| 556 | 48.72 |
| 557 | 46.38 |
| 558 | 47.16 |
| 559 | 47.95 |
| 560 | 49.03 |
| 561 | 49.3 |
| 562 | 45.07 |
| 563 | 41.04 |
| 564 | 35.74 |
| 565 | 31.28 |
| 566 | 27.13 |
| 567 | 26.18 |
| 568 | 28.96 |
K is 50.5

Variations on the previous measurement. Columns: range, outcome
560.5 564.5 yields 42.8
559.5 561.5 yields 49.2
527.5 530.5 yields 56.4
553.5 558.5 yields 48.3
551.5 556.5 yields 49.1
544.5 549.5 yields 50.9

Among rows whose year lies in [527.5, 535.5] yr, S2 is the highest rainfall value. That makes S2 61.79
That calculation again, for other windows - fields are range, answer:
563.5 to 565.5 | 35.74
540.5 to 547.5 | 52.82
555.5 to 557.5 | 48.72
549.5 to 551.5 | 48.37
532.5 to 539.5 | 57.32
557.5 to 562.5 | 49.3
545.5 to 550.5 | 52.32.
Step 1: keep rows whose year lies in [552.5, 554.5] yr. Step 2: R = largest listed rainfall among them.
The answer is 49.58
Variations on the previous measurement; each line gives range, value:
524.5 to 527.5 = 49.06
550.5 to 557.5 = 49.9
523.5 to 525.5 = 48.73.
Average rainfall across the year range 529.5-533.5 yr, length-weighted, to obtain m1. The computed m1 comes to 59.1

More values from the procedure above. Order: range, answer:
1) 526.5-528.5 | 50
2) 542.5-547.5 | 51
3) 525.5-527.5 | 47.7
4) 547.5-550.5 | 50.4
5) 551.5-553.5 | 48.7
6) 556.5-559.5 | 47.2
